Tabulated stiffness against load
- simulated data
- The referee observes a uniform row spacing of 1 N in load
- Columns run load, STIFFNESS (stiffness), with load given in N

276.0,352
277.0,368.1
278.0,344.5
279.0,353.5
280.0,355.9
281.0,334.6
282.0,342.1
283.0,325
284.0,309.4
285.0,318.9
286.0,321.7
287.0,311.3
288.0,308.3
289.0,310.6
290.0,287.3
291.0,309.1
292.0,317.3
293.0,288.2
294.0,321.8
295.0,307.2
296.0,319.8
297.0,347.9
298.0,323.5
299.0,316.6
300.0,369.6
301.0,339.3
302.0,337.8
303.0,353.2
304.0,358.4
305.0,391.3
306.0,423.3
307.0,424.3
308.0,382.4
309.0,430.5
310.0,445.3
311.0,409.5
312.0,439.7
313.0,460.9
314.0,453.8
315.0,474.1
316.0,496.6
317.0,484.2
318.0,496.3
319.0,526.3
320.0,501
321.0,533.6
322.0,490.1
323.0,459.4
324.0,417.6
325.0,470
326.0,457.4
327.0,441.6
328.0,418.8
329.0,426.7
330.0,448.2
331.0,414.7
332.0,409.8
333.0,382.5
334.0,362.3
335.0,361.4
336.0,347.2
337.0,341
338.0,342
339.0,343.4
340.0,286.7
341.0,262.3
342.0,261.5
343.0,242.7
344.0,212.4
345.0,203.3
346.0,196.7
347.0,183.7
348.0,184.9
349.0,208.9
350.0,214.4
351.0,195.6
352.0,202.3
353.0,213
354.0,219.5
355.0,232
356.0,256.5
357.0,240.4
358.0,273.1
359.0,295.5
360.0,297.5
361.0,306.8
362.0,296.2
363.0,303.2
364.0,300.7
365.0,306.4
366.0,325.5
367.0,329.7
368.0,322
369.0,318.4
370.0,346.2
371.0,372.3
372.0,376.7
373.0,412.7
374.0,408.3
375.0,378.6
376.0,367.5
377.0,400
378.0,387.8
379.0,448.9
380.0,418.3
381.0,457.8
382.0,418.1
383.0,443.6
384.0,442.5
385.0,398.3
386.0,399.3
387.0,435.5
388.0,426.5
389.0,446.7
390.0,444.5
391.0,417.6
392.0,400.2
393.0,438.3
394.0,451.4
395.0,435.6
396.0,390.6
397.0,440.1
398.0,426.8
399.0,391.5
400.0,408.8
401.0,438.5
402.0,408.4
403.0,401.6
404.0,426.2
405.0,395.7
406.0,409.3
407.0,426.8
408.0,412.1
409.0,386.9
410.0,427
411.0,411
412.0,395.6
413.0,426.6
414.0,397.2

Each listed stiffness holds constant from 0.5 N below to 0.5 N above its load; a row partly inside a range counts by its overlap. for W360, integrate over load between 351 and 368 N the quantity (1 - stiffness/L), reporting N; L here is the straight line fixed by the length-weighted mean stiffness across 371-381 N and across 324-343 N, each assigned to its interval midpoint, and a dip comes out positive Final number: 5.1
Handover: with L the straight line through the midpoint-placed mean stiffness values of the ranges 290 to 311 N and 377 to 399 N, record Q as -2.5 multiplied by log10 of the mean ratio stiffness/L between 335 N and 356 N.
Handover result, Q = 0.49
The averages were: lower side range 355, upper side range 426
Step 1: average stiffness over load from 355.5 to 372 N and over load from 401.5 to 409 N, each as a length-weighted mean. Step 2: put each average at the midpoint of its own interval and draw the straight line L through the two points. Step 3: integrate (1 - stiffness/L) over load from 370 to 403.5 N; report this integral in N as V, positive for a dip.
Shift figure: -4.77 N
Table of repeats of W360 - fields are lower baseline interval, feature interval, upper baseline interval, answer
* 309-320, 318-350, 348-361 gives 0.5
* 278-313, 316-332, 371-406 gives -4.1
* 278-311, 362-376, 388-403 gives 2.0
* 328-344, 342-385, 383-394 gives 9.2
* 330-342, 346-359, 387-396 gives 5.3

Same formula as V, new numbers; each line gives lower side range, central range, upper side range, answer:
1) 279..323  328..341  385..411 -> 0.8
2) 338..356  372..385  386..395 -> -1.3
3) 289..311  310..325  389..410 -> -4.5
